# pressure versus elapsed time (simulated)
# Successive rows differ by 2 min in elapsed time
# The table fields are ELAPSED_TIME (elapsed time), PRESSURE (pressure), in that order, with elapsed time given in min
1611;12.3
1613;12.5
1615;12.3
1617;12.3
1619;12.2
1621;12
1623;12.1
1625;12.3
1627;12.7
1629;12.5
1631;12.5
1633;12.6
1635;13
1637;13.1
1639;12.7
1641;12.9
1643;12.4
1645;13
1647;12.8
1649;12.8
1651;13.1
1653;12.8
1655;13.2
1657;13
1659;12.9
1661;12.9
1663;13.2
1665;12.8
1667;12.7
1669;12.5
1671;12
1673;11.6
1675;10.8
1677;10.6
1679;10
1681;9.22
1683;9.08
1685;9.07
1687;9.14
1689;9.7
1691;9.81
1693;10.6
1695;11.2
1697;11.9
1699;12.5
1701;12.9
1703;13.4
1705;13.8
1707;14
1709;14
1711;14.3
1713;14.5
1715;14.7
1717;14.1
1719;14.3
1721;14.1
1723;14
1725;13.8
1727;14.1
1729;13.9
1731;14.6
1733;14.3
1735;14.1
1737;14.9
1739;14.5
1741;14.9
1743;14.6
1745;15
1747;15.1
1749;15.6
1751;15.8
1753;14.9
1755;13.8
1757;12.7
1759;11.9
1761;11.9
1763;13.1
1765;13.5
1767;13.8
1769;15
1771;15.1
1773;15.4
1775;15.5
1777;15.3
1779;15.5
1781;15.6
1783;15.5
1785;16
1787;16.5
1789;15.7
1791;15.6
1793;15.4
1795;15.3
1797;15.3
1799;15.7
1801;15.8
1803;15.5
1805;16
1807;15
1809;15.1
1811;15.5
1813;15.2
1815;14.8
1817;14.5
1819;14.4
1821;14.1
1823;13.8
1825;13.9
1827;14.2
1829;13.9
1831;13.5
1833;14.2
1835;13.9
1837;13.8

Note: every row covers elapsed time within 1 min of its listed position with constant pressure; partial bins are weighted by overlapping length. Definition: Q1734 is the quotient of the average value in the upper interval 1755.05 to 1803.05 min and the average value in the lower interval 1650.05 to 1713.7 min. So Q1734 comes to 1.24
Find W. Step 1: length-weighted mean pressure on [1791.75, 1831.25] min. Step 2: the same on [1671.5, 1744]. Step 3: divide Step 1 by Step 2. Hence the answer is 1.2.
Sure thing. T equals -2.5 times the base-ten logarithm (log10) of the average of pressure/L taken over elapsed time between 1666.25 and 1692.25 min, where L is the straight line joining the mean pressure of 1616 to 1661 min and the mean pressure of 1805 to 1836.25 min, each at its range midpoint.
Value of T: 0.24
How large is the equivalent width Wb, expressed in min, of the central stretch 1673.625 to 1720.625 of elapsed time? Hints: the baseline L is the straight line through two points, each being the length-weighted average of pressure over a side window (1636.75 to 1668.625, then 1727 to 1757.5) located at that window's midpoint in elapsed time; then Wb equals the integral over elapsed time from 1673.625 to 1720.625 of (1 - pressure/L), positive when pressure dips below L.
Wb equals 6.3 min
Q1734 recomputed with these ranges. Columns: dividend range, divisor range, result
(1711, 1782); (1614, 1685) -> 1.18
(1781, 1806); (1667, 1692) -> 1.51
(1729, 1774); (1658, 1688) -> 1.27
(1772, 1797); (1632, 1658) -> 1.21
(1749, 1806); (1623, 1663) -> 1.17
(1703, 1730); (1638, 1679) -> 1.13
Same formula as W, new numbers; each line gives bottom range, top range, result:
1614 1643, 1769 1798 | 1.24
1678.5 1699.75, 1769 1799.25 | 1.53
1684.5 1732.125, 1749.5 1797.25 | 1.14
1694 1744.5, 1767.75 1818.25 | 1.11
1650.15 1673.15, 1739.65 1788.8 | 1.15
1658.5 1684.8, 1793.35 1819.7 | 1.33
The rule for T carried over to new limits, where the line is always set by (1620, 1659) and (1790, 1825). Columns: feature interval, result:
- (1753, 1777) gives 0.05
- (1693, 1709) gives 0.07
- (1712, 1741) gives -0.03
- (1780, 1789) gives -0.08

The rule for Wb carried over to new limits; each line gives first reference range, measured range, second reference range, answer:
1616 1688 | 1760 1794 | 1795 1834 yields -1.94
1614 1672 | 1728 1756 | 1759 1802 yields -0.72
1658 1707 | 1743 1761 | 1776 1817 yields -0.41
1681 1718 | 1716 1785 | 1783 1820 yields -3.62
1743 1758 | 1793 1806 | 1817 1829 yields -1.18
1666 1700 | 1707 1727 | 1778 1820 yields -3.45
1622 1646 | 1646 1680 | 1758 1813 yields 1.97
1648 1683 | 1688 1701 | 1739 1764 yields 1.68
